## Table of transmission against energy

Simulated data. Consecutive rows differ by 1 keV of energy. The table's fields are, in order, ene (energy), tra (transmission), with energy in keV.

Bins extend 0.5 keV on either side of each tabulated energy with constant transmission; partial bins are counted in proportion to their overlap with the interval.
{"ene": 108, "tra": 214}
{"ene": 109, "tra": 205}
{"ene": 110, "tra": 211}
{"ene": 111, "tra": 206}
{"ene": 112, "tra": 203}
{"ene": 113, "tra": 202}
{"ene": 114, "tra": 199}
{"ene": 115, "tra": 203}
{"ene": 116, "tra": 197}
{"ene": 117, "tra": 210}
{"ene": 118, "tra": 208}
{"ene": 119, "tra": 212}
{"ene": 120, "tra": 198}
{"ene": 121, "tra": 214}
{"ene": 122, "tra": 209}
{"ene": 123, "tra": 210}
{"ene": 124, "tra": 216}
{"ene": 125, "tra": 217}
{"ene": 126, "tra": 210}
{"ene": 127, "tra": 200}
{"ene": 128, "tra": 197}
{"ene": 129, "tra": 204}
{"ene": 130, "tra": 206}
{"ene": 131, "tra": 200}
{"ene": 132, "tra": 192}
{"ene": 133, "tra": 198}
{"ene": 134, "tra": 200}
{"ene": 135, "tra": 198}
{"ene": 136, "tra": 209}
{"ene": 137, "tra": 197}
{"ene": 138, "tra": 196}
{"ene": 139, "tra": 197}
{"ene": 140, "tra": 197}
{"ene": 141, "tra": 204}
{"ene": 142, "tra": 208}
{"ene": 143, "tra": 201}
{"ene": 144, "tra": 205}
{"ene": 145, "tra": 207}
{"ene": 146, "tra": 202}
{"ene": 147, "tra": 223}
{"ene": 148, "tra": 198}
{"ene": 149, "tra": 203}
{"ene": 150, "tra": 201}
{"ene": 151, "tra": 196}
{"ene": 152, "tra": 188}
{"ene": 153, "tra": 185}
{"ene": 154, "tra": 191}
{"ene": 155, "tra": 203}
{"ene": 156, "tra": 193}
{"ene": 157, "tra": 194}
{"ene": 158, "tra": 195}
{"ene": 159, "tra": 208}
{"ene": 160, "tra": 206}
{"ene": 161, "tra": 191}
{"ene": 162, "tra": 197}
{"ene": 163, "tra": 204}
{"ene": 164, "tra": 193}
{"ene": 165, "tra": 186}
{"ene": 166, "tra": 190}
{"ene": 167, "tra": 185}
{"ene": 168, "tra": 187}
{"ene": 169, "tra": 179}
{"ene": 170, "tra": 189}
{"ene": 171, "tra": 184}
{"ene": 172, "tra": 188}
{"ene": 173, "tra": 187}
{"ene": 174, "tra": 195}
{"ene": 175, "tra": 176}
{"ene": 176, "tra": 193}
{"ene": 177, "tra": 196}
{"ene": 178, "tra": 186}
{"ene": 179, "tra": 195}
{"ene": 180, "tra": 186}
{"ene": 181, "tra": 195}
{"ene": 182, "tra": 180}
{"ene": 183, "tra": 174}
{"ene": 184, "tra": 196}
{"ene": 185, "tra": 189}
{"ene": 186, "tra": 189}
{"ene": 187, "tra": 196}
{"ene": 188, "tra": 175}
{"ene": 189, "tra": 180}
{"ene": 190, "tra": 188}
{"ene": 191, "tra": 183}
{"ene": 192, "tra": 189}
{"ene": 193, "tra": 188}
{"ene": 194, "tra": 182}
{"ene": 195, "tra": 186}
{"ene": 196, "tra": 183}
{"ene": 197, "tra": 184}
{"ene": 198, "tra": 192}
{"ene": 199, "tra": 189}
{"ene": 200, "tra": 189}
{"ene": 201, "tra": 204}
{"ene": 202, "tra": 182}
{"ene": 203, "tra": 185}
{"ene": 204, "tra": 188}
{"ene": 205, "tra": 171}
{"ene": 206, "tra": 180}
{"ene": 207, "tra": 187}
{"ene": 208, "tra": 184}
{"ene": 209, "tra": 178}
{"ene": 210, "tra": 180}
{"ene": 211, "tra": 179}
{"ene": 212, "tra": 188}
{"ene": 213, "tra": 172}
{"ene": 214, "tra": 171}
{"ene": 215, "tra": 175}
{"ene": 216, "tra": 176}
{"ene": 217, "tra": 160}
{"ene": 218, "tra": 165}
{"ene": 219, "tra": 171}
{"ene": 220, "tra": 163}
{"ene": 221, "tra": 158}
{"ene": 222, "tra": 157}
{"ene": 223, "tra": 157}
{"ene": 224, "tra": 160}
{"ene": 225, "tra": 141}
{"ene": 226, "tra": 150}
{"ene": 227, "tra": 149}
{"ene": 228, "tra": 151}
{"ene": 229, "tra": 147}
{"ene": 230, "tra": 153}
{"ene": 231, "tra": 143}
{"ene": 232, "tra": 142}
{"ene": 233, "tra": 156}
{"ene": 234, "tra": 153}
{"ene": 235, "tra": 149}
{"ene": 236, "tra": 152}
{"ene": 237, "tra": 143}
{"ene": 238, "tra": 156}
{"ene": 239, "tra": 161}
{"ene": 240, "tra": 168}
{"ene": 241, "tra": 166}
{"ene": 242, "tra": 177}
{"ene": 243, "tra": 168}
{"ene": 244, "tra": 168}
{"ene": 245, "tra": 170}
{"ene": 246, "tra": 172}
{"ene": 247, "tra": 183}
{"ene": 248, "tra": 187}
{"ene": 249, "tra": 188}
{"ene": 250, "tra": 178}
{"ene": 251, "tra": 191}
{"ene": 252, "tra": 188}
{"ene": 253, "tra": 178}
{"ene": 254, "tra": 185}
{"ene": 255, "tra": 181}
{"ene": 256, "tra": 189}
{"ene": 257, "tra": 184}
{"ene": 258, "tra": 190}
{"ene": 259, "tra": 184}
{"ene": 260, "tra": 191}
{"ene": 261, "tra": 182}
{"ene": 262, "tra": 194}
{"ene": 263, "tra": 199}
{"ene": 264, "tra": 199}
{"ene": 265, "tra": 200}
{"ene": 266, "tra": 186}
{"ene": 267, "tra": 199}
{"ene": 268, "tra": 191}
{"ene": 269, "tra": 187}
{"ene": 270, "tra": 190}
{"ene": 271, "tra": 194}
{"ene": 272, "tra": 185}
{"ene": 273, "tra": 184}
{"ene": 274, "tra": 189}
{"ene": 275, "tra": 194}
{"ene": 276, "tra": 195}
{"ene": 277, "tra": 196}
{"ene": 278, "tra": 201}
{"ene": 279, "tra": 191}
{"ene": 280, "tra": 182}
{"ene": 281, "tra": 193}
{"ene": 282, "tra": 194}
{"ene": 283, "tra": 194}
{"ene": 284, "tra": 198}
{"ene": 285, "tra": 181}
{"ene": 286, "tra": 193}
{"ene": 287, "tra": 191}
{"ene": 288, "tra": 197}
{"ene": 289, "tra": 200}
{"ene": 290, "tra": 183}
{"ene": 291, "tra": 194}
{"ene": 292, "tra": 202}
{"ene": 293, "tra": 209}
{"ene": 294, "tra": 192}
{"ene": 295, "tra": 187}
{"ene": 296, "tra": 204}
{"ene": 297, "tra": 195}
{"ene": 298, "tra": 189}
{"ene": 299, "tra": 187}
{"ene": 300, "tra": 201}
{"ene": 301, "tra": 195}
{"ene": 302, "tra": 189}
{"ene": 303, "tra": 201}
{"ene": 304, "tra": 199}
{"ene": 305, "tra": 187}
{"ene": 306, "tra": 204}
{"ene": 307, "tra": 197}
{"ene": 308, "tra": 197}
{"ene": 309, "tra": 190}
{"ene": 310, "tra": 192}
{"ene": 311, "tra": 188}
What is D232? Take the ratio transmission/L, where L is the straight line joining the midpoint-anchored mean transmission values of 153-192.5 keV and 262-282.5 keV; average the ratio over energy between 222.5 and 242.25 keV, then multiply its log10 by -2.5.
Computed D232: 0.24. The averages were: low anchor 190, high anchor 192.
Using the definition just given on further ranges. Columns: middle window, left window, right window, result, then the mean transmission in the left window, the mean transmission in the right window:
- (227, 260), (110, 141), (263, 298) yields 0.16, 204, 193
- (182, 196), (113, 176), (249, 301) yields 0.06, 199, 191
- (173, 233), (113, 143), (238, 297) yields 0.11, 204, 188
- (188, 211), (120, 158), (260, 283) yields 0.07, 202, 192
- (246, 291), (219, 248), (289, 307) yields -0.07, 158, 195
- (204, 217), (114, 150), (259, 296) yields 0.11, 204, 193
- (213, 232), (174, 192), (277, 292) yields 0.20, 187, 193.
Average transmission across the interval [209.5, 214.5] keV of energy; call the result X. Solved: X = 178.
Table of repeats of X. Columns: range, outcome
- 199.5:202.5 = 192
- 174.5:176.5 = 184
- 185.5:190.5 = 186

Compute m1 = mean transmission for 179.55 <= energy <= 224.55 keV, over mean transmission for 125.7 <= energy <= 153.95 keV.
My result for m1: 0.9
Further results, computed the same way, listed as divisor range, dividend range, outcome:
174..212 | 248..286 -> 1.02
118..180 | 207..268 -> 0.87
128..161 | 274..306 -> 0.97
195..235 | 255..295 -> 1.13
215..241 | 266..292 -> 1.23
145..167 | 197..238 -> 0.85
